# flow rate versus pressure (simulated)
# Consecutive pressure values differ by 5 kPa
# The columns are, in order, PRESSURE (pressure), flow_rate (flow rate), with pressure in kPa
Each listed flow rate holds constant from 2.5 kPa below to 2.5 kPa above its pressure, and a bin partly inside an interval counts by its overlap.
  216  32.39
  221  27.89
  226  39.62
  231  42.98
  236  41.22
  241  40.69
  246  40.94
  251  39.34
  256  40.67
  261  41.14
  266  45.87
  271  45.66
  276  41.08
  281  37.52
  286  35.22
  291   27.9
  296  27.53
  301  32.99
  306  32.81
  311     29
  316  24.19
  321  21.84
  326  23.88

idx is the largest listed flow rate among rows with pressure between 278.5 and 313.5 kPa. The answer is 37.52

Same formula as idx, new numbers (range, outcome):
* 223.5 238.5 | 42.98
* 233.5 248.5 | 41.22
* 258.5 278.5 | 45.87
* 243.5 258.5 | 40.94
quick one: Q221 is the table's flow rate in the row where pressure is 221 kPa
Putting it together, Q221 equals 27.89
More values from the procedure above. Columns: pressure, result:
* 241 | 40.69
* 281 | 37.52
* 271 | 45.66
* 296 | 27.53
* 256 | 40.67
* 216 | 32.39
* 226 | 39.62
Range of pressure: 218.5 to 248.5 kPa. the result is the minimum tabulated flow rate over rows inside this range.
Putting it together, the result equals 27.89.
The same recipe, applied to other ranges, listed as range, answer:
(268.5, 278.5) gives 41.08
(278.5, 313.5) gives 27.53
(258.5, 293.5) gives 27.9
